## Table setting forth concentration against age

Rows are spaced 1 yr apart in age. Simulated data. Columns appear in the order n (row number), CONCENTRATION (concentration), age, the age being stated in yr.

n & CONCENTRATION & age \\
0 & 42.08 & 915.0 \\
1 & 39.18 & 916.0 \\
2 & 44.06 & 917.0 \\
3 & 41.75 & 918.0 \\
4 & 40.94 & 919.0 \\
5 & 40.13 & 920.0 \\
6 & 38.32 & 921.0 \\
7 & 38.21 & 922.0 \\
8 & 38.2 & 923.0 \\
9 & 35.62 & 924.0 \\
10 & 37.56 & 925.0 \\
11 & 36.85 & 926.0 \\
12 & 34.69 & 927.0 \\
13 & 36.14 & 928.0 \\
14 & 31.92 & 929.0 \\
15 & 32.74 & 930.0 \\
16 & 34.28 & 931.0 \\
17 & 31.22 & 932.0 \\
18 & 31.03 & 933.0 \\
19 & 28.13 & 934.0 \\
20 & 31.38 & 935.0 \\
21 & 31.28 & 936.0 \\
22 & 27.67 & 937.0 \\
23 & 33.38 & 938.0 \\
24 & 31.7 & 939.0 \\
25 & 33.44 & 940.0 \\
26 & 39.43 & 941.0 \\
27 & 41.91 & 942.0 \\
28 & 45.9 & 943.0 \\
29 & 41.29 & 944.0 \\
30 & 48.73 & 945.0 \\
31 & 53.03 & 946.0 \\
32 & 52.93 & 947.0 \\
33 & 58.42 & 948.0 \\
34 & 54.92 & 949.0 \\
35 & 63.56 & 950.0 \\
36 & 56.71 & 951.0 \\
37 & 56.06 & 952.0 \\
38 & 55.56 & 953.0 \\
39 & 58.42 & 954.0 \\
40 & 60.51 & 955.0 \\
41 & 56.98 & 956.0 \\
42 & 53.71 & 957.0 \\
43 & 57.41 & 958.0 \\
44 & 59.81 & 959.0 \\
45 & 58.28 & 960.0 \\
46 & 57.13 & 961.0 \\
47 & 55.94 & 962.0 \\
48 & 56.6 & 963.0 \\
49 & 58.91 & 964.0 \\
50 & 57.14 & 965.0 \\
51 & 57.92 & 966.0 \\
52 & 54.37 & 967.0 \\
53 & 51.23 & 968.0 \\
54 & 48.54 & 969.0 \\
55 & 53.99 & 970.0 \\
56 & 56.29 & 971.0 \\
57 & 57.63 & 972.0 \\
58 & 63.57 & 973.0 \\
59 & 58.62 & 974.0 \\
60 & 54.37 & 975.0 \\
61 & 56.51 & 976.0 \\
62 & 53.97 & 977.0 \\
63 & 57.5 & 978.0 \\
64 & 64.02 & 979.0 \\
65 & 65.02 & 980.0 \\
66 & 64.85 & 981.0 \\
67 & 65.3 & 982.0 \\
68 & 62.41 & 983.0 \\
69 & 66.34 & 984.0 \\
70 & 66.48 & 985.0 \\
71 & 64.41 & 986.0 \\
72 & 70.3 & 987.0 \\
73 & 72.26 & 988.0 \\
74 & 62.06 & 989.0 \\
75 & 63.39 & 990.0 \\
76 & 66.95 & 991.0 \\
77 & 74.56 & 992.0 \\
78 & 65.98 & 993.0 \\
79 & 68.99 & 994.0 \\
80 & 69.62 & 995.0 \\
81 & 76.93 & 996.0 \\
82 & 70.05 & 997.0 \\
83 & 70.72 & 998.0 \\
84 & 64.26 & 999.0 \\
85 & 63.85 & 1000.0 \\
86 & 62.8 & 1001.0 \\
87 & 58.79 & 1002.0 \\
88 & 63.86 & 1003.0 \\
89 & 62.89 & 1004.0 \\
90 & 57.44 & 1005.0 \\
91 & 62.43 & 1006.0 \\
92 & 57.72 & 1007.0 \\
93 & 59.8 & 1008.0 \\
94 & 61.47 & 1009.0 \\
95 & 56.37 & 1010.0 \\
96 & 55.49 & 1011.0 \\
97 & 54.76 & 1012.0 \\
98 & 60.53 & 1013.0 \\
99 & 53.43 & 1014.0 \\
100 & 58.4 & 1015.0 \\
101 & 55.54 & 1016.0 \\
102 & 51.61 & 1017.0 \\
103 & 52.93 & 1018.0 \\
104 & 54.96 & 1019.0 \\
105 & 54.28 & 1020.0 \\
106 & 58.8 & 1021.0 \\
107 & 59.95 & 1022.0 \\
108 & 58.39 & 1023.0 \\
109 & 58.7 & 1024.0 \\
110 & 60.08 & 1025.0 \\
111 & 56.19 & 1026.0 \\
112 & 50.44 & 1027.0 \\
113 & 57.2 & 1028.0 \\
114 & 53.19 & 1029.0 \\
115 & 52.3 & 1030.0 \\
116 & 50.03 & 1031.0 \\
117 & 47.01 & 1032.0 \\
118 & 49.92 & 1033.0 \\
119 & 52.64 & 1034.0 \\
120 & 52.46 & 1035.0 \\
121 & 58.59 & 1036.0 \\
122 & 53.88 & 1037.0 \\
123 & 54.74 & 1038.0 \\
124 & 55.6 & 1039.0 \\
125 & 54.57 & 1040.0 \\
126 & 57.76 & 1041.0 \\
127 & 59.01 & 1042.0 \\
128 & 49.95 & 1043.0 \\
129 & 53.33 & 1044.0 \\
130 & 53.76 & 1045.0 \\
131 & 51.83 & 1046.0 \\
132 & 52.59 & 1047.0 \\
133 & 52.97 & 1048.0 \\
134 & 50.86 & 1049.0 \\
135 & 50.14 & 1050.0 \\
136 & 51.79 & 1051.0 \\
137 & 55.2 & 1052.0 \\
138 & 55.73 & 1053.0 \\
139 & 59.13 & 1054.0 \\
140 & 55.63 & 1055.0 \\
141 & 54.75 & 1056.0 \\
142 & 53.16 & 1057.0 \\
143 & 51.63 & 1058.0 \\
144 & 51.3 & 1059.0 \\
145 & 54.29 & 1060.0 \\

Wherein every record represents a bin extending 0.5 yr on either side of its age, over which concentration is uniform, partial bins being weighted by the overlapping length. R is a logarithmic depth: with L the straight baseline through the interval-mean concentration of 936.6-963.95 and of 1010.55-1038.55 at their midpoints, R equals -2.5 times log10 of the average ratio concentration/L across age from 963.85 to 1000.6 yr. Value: -0.19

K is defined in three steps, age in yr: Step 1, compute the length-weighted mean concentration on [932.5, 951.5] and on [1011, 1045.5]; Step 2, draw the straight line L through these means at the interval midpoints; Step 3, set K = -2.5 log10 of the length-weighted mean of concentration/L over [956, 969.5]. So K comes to -0.228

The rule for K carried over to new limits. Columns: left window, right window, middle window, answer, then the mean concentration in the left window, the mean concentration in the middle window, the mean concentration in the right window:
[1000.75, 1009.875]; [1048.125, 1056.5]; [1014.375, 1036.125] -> 0.06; 60.6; 54.6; 54.1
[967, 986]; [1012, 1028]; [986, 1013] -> -0.12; 59.3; 64.3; 56.3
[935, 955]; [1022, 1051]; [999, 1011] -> -0.18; 46.5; 60.6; 53.9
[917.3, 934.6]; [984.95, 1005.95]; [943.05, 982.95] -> -0.10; 35.8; 56.8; 66.4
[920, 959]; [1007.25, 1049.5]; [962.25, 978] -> -0.19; 43.1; 56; 54.9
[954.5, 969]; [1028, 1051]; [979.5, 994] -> -0.20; 56.6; 66.5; 53.1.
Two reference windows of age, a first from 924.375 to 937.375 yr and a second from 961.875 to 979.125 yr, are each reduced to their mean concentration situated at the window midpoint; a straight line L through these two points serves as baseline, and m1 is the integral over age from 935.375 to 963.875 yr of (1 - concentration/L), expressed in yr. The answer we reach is -3.7 yr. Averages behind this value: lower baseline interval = 32.8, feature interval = 50.1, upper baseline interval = 56.4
